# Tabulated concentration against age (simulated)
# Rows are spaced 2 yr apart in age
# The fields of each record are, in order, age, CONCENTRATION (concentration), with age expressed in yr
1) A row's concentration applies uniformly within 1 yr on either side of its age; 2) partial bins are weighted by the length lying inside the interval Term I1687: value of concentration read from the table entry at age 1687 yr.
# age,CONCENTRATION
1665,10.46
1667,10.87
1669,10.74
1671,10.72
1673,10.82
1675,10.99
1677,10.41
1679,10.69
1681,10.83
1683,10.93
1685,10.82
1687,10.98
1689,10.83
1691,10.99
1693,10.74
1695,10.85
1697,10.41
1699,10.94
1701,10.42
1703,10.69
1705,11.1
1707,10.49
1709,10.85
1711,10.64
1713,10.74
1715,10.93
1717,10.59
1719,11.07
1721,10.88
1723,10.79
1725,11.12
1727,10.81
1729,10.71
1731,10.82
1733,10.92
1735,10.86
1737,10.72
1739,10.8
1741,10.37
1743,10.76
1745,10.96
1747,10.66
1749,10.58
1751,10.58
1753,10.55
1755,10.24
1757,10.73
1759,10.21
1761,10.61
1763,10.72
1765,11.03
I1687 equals 10.98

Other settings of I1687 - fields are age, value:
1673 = 10.82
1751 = 10.58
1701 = 10.42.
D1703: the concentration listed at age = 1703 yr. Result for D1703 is 10.69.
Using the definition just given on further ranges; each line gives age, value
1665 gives 10.46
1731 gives 10.82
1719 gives 11.07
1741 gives 10.37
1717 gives 10.59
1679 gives 10.69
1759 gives 10.21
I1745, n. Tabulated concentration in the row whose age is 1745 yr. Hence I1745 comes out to 10.96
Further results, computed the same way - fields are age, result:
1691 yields 10.99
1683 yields 10.93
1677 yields 10.41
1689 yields 10.83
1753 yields 10.55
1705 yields 11.1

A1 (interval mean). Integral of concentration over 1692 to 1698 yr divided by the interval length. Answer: 10.7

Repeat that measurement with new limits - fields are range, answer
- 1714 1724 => 10.9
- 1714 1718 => 10.8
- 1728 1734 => 10.8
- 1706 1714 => 10.7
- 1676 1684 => 10.7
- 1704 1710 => 10.8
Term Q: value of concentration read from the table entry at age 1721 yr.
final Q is 10.88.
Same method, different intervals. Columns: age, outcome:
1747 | 10.66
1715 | 10.93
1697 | 10.41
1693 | 10.74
